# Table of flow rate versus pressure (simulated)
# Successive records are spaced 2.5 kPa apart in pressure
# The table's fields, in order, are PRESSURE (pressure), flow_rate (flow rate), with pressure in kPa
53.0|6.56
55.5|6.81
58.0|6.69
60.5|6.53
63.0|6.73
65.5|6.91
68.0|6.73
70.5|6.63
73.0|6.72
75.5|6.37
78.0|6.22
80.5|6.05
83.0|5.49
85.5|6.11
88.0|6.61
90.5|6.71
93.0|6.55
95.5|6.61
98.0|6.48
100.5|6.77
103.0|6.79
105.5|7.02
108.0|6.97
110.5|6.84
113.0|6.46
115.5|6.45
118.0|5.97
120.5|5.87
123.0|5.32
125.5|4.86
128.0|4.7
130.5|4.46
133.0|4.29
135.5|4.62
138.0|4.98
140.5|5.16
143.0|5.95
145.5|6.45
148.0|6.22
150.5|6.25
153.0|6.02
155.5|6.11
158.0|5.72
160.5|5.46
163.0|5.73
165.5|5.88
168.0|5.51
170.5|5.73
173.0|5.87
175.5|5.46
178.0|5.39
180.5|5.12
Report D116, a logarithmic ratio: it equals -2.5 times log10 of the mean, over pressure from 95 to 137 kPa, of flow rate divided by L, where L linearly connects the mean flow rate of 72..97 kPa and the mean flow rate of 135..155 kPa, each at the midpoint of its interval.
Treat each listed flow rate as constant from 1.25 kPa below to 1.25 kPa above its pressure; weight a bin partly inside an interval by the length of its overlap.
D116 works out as 0.03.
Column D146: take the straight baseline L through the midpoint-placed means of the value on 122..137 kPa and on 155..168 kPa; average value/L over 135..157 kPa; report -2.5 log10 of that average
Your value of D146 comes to -0.11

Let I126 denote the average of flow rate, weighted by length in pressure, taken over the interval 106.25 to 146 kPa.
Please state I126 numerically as 5.59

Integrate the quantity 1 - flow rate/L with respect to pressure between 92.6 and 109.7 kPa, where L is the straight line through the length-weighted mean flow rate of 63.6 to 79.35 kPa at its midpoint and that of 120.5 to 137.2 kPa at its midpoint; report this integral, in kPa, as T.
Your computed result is -3.30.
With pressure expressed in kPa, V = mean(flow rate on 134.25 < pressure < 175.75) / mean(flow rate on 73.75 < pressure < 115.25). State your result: 0.9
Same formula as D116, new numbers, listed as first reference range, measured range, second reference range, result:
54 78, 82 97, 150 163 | 0.015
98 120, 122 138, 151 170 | 0.311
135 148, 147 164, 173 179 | -0.074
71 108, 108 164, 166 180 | 0.059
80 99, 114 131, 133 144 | 0.011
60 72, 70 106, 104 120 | 0.032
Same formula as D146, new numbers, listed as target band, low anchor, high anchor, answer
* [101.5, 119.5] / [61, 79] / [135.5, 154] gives -0.08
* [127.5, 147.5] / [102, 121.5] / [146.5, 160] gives 0.21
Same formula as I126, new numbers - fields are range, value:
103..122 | 6.51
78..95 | 6.27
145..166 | 5.97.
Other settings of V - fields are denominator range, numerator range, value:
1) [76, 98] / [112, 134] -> 0.85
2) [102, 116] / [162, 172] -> 0.84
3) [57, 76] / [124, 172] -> 0.82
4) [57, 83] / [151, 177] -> 0.89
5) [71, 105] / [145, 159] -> 0.95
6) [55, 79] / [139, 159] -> 0.90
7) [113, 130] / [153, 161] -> 1.05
